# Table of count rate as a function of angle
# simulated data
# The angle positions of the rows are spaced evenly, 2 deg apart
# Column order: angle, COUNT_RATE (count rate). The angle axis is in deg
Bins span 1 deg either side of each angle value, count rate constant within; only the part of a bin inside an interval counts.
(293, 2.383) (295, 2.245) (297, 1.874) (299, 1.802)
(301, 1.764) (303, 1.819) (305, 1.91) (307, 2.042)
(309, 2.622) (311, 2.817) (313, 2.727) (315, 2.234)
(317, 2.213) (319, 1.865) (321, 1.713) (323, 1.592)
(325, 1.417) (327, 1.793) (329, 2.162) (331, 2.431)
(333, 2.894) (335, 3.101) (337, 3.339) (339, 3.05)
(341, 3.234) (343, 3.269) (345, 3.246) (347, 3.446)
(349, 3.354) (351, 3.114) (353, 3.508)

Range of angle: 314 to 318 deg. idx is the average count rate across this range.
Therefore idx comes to 2.22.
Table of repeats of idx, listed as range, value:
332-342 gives 3.12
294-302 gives 1.92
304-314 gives 2.42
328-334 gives 2.5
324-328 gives 1.6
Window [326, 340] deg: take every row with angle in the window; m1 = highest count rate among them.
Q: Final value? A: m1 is 3.339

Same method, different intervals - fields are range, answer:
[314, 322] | 2.234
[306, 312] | 2.817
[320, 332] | 2.431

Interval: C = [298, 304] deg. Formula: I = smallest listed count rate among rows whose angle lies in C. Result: 1.764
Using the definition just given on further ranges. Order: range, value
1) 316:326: 1.417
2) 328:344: 2.162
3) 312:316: 2.234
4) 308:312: 2.622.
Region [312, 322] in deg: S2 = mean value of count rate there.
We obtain 2.15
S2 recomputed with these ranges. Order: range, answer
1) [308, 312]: 2.72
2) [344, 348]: 3.35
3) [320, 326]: 1.57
